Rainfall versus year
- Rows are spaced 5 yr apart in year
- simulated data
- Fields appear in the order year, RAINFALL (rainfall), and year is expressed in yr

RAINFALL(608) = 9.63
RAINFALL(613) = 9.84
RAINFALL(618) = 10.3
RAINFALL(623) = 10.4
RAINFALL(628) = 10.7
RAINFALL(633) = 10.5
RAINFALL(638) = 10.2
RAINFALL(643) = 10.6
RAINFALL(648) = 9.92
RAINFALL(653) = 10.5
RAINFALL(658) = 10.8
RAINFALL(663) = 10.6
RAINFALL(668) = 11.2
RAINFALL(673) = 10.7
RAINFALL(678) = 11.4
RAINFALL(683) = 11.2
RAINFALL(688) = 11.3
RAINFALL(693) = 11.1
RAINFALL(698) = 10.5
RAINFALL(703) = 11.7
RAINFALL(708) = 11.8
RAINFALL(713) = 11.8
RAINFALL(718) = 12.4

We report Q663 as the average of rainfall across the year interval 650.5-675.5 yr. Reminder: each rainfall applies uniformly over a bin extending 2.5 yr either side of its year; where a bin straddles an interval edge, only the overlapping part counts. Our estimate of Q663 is 10.8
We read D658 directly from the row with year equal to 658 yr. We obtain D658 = 10.8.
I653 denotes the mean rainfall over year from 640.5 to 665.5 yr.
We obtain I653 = 10.5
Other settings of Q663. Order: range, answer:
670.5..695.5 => 11.1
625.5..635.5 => 10.6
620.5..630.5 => 10.6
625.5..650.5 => 10.4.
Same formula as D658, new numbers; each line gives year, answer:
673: 10.7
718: 12.4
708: 11.8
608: 9.63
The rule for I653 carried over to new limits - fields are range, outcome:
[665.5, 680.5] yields 11.1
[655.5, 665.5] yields 10.7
